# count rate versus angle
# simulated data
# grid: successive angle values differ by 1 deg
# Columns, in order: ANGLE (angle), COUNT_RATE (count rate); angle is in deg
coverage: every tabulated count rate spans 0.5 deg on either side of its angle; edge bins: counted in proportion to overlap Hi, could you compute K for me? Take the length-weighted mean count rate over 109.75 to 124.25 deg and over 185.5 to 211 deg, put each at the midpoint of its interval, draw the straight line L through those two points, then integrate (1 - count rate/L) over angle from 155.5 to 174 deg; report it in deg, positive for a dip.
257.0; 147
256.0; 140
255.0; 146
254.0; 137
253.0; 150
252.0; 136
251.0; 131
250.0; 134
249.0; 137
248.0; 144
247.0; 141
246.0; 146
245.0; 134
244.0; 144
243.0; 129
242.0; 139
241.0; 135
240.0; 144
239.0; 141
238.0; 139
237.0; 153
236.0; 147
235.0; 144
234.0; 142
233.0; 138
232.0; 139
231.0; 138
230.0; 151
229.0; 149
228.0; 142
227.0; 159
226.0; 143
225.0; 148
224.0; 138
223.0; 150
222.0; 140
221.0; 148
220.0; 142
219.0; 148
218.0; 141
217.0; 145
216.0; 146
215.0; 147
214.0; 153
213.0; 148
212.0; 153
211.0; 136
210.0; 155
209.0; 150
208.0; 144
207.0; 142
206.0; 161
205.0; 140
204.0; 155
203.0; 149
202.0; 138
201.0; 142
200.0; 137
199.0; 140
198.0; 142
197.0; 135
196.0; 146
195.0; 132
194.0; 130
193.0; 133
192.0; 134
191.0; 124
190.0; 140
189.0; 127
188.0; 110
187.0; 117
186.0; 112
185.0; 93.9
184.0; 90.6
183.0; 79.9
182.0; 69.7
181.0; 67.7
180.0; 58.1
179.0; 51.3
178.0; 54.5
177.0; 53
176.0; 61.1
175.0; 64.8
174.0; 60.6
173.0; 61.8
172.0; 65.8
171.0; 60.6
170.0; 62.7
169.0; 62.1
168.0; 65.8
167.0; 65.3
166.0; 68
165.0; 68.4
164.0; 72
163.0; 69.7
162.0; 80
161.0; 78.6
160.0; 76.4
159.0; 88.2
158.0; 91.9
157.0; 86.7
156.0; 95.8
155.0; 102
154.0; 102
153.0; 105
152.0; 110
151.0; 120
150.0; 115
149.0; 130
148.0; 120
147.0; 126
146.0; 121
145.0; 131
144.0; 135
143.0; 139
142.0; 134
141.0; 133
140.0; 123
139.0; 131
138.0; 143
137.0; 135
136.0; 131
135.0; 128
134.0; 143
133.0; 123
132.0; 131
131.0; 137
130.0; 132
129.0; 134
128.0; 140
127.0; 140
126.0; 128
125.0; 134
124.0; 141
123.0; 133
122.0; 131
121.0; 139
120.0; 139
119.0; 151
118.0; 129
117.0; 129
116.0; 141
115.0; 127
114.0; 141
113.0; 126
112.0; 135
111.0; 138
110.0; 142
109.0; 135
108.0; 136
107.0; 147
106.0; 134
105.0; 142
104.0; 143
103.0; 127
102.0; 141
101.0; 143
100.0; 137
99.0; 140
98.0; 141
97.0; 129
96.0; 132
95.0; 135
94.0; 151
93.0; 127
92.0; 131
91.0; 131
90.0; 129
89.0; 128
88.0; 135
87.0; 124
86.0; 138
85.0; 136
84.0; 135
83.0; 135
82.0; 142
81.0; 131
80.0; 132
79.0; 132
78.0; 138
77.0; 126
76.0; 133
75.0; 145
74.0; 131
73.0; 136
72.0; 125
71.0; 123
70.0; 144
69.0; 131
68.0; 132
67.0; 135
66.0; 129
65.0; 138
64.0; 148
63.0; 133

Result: 8.6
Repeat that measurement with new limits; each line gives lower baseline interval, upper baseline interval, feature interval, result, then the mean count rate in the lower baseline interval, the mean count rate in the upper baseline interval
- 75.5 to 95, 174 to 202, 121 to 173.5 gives 3.45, 133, 105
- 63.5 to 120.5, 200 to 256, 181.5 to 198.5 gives 2.74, 135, 144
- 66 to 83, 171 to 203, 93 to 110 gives -1.64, 133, 102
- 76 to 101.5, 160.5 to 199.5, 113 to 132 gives -2.85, 134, 89.9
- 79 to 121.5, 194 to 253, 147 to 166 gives 6.00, 136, 143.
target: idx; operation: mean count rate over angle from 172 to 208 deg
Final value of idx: 110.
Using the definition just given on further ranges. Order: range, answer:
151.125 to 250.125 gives 118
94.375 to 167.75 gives 123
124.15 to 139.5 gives 134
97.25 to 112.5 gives 139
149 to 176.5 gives 80.9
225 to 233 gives 146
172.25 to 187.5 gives 72.9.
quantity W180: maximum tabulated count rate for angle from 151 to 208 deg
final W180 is 161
